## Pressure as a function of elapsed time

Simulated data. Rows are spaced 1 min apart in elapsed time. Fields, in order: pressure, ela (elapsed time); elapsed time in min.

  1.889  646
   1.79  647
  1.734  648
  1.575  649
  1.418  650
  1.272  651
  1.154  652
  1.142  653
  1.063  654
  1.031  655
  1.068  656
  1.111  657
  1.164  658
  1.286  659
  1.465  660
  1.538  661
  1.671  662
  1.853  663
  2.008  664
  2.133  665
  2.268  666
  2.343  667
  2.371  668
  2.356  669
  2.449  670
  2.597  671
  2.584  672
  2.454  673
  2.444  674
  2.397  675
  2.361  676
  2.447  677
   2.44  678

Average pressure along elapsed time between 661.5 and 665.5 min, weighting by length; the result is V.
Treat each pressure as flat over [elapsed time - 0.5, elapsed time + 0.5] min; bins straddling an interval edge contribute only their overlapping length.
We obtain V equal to 1.92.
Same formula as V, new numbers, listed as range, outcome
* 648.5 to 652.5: 1.35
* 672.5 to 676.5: 2.41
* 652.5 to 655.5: 1.08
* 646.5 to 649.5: 1.7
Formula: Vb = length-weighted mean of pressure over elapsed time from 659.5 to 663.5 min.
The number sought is 1.63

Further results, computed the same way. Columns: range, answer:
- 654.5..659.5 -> 1.13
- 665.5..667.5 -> 2.31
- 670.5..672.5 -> 2.59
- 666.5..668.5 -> 2.36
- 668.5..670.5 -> 2.4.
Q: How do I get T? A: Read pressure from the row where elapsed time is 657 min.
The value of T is 1.111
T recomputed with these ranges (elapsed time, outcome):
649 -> 1.575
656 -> 1.068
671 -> 2.597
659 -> 1.286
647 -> 1.79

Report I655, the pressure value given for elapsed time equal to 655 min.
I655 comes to 1.031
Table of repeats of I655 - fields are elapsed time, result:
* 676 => 2.361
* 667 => 2.343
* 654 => 1.063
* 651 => 1.272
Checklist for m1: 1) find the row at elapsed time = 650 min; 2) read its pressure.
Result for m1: 1.418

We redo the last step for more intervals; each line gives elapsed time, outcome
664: 2.008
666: 2.268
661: 1.538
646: 1.889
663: 1.853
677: 2.447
